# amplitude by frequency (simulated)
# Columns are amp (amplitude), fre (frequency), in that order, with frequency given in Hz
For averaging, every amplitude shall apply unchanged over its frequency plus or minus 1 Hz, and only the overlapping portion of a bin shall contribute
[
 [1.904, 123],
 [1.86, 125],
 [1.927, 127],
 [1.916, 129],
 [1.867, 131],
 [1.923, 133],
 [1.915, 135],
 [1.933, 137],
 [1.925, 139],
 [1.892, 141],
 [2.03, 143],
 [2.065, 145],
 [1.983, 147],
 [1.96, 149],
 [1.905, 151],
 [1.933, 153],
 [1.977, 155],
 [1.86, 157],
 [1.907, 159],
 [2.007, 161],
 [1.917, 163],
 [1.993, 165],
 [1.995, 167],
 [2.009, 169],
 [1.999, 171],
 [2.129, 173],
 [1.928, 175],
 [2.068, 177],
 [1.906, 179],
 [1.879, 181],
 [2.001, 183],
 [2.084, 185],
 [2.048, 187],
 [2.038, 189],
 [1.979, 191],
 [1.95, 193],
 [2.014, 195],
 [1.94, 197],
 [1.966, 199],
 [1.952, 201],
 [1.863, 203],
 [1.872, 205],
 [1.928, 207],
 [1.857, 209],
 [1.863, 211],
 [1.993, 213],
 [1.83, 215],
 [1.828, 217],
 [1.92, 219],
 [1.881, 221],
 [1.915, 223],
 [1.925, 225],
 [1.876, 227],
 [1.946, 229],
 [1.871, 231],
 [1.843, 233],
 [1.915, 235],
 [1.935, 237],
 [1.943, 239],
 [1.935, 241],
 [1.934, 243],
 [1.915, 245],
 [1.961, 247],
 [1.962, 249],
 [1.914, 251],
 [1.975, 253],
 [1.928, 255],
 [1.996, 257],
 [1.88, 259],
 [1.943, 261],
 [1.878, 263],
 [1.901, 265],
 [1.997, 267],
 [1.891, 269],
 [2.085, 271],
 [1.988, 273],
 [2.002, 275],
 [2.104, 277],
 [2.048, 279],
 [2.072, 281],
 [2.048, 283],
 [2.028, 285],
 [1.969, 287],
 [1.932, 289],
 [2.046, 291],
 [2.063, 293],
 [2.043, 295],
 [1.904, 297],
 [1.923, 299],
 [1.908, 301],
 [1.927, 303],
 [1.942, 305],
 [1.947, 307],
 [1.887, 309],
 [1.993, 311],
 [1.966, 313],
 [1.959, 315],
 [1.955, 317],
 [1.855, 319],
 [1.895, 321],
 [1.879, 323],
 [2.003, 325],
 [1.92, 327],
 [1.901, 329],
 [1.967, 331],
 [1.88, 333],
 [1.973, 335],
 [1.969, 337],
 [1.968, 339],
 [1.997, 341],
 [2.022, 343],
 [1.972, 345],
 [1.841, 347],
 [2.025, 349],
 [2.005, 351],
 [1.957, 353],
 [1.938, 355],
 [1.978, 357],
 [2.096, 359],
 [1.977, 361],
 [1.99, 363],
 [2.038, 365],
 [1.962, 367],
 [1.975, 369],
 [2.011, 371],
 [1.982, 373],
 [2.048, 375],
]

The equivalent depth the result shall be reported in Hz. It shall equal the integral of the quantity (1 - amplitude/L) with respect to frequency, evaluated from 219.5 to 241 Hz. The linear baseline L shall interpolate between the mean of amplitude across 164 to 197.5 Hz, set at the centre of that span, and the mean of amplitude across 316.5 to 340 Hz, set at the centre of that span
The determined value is 0.7 Hz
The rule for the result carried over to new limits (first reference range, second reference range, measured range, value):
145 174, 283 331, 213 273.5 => 1.1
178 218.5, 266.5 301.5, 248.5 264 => 0.4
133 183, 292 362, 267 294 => -0.9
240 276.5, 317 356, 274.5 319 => -0.8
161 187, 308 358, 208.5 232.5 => 1.1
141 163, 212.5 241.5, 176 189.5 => -0.5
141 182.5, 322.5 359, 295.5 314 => 0.2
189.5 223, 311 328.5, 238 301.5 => -1.6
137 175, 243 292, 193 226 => 1.0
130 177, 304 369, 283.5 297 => -0.3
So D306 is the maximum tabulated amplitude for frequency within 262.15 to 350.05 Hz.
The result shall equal 2.104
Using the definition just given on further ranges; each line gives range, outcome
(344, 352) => 2.025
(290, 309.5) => 2.063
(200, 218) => 1.993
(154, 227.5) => 2.129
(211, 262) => 1.996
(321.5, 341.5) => 2.003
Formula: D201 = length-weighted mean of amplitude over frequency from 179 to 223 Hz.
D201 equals 1.94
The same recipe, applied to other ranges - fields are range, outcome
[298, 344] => 1.94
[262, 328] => 1.97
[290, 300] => 2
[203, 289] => 1.94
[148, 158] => 1.93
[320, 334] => 1.92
